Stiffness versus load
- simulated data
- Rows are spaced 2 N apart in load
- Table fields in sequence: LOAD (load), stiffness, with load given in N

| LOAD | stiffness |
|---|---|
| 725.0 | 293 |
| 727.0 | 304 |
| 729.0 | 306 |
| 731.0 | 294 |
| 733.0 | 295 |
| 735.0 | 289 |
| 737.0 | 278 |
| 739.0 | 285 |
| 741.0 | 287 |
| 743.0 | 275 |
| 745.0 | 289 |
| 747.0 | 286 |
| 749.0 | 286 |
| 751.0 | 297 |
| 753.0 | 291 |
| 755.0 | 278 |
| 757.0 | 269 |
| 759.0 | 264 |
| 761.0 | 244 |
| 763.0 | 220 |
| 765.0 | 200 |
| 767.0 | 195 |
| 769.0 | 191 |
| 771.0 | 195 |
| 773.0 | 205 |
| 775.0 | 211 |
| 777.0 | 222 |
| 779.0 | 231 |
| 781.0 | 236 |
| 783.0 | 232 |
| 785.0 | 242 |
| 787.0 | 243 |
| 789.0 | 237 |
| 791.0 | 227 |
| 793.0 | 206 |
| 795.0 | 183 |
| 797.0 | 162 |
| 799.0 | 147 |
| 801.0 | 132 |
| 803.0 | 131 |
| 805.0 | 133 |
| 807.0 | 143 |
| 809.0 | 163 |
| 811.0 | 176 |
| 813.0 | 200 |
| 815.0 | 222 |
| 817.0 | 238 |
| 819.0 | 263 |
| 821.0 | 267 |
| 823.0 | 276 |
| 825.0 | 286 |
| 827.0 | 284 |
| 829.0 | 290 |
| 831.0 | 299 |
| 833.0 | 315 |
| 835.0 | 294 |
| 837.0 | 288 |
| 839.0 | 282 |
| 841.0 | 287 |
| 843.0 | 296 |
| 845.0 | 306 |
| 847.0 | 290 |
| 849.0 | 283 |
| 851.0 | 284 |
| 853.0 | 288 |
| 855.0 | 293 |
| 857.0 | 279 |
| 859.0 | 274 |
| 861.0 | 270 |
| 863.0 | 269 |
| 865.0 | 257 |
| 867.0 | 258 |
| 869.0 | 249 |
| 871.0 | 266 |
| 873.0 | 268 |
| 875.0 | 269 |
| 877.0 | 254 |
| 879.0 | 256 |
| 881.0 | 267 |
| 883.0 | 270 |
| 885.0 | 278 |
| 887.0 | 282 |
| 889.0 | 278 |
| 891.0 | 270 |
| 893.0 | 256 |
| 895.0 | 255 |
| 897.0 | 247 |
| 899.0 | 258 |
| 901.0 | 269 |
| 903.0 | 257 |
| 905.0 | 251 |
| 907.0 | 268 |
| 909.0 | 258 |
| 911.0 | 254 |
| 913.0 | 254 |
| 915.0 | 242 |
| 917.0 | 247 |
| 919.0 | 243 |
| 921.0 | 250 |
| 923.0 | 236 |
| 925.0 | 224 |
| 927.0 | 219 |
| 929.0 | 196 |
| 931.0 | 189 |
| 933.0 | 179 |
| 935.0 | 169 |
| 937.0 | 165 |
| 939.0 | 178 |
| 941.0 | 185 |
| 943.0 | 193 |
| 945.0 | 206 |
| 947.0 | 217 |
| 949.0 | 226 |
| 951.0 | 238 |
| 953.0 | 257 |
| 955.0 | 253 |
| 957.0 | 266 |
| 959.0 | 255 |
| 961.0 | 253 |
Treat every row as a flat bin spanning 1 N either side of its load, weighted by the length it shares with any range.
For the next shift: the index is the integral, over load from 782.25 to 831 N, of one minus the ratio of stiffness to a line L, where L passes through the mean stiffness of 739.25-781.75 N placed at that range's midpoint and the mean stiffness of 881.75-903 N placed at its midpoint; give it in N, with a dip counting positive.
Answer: 7.7 N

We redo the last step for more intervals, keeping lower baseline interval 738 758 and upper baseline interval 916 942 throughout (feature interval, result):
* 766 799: 7.1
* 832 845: -2.6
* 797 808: 5.1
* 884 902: -3.6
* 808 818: 2.2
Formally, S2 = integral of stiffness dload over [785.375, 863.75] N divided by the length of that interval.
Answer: 244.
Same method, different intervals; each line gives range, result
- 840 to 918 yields 268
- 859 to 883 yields 263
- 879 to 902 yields 266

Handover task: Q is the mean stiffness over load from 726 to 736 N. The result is 298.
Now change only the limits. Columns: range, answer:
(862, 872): 260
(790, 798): 194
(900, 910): 261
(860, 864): 270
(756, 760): 266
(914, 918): 244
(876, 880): 255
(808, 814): 180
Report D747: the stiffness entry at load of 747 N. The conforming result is 286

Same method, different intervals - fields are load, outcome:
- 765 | 200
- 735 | 289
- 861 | 270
